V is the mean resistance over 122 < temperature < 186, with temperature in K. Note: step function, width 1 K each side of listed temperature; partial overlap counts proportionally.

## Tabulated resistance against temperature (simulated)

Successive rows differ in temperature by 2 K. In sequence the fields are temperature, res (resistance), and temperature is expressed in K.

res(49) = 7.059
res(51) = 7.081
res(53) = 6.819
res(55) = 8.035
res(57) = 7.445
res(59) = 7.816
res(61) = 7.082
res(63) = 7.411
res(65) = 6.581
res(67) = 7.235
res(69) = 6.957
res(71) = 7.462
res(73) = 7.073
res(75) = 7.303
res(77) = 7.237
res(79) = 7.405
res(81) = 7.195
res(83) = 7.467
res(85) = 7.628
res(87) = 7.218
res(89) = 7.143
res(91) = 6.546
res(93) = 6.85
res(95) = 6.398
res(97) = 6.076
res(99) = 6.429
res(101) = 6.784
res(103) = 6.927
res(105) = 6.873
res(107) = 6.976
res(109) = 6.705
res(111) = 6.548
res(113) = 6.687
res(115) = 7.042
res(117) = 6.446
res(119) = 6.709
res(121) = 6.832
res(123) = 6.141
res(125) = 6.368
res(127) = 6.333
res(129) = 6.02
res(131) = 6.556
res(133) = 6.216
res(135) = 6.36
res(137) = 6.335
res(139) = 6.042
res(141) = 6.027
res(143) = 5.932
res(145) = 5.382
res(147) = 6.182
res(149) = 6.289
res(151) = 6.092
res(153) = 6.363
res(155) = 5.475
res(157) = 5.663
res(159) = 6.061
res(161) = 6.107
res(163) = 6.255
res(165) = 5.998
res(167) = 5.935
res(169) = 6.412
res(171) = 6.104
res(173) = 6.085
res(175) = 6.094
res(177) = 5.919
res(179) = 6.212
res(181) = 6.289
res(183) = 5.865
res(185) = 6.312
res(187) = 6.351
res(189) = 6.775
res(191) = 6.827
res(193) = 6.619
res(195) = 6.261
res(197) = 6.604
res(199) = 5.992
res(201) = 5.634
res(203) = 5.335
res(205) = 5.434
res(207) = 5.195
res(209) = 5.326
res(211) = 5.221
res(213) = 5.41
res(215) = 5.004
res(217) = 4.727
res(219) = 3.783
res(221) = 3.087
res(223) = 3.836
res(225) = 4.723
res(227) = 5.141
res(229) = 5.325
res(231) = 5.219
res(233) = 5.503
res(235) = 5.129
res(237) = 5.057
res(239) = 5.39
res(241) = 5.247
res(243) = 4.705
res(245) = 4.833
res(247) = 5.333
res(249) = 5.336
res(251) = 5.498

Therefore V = 6.11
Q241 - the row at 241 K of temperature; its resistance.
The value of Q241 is 5.247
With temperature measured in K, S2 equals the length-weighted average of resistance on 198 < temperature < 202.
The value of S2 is 5.81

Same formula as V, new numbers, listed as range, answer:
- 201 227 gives 4.81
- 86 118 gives 6.73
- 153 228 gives 5.69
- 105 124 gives 6.69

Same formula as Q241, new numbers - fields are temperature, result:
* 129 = 6.02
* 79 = 7.405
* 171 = 6.104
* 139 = 6.042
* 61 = 7.082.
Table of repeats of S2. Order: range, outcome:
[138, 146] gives 5.85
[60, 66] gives 7.02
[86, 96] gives 6.83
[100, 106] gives 6.86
